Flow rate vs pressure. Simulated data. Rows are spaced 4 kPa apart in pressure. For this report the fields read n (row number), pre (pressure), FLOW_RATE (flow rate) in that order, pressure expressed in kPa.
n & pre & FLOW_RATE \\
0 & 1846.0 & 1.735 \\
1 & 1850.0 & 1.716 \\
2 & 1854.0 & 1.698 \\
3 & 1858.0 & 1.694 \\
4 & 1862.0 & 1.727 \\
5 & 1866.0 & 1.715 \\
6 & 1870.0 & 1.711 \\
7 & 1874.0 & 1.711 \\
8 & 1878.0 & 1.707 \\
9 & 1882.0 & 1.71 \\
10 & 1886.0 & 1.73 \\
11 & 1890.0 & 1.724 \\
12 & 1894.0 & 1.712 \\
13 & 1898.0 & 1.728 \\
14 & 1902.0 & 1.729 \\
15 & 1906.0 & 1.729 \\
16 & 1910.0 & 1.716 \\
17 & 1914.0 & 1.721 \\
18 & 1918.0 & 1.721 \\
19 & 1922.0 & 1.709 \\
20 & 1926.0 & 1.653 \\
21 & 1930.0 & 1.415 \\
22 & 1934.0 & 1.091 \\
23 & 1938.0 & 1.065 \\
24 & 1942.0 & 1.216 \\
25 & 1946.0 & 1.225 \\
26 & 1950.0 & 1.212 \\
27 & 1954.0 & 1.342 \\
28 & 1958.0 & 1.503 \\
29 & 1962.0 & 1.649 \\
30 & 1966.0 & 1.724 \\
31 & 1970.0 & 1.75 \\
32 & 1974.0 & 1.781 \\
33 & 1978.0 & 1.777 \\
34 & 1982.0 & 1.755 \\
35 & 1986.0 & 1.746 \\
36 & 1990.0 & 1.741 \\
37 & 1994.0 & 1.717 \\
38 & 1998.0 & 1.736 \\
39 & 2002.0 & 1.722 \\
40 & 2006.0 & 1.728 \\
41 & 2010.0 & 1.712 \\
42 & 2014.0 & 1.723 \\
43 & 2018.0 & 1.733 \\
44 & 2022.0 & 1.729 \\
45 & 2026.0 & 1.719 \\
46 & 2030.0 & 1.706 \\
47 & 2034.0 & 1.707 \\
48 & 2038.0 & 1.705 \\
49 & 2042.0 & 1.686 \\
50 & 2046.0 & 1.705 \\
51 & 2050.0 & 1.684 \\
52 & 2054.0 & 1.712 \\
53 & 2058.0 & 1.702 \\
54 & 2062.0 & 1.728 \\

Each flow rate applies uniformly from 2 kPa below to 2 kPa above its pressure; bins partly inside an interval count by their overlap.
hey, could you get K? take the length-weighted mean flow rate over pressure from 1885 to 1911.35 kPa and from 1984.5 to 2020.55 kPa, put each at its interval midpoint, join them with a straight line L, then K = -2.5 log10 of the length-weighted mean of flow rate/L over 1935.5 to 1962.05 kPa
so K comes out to 0.32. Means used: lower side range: 1.72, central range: 1.29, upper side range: 1.73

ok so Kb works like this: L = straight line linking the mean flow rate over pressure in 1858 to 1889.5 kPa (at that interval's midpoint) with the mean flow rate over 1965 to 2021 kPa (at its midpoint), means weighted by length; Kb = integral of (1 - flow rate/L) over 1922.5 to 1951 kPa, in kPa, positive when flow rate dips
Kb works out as 7.2 kPa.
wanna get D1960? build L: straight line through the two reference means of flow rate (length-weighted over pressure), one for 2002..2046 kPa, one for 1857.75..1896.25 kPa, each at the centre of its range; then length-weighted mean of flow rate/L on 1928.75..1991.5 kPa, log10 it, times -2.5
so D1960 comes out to 0.15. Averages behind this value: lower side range 1.72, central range 1.5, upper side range 1.71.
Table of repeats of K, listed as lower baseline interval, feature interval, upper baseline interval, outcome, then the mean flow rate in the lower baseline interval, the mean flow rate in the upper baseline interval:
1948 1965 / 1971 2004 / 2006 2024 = -0.102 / 1.44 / 1.72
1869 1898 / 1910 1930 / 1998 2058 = 0.026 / 1.72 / 1.71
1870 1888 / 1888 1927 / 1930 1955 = -0.161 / 1.71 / 1.2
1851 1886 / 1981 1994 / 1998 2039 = -0.015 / 1.71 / 1.72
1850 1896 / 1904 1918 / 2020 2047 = -0.006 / 1.71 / 1.71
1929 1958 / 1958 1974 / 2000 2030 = -0.213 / 1.24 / 1.72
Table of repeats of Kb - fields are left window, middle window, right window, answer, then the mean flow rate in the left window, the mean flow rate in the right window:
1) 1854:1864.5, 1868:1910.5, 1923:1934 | -3.1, 1.71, 1.47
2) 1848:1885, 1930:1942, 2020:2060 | 3.9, 1.71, 1.71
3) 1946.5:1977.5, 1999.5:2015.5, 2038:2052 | -0.9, 1.56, 1.69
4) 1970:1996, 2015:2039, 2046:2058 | 0.0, 1.75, 1.7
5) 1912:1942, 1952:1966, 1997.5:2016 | 0.4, 1.46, 1.72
